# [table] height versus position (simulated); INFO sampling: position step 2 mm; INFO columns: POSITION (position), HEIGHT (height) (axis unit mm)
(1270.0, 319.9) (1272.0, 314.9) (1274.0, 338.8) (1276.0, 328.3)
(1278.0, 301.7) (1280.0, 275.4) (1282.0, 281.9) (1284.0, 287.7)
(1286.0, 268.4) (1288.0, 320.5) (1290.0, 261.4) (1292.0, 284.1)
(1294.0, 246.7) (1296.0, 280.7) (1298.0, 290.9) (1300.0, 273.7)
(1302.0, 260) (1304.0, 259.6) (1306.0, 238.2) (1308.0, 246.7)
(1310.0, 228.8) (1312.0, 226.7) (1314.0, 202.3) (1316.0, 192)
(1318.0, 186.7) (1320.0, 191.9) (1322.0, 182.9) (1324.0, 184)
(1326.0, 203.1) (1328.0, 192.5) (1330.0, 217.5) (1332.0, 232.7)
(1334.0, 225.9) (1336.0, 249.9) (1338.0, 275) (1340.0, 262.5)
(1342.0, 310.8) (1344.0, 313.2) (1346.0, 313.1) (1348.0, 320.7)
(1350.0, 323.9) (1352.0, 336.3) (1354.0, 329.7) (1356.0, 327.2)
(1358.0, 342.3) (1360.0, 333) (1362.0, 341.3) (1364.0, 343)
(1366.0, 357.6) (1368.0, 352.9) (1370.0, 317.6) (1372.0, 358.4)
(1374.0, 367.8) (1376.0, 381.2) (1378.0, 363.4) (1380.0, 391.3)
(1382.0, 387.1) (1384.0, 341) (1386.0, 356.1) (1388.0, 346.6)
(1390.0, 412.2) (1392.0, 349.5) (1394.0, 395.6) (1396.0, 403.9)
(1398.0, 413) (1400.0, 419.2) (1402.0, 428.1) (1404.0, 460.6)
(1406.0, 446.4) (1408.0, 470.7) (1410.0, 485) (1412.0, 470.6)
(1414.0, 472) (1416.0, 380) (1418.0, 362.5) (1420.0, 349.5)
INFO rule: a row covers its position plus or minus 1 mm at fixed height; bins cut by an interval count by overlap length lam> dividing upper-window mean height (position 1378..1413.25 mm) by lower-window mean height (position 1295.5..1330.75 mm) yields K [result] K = 1.82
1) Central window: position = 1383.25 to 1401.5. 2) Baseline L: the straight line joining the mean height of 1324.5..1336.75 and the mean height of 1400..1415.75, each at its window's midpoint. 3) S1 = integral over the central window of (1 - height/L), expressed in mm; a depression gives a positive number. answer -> 1.1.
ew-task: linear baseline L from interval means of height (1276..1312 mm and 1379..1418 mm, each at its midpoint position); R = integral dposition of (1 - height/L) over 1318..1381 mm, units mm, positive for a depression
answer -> 9.5 mm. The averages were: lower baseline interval 271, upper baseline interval 411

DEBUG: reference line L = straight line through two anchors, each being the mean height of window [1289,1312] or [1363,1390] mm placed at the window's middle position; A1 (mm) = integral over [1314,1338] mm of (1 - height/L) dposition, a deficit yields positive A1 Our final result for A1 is 7.0 mm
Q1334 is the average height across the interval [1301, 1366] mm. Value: 264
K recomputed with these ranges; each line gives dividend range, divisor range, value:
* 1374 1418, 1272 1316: 1.50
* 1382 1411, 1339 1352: 1.32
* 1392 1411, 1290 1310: 1.64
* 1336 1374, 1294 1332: 1.43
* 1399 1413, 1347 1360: 1.38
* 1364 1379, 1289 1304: 1.32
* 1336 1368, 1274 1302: 1.12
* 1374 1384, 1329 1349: 1.38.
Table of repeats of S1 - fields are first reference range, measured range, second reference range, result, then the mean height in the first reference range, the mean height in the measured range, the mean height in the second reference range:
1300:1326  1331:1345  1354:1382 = 0.65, 218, 267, 353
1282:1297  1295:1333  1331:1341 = 5.47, 279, 226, 249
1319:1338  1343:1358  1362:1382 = -1.99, 212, 325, 360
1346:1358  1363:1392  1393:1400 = 0.81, 328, 362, 406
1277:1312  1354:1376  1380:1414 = 1.38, 270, 345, 413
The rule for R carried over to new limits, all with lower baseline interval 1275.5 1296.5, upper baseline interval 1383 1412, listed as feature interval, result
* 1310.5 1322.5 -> 4.5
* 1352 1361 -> 0.8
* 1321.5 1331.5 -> 4.0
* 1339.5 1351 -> 1.4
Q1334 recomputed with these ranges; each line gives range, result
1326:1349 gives 262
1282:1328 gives 241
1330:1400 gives 337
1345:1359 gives 328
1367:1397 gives 368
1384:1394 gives 367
